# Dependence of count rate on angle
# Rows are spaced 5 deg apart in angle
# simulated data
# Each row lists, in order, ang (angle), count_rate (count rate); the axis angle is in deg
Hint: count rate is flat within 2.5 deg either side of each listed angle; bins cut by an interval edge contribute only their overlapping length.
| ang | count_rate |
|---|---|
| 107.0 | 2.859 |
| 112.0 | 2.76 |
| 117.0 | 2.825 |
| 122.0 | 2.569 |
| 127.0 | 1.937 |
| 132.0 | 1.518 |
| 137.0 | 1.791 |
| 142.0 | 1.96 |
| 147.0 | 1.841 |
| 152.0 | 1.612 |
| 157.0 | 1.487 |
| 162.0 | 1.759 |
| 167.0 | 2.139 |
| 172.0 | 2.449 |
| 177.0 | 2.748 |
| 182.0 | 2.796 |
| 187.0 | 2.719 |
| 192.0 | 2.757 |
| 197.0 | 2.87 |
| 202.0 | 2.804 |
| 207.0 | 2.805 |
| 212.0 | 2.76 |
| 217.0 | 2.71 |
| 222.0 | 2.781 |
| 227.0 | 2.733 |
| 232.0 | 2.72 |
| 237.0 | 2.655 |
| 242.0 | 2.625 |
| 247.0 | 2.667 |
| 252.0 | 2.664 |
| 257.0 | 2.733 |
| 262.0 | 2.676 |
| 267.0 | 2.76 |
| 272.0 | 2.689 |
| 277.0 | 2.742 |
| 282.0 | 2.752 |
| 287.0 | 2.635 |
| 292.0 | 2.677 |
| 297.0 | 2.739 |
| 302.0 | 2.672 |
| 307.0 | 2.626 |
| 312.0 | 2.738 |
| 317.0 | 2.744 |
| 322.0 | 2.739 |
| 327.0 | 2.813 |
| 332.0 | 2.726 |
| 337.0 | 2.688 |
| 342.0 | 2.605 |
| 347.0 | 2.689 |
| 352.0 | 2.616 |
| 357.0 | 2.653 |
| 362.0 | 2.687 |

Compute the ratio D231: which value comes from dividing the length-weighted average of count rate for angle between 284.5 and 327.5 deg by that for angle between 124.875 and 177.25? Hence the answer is 1.4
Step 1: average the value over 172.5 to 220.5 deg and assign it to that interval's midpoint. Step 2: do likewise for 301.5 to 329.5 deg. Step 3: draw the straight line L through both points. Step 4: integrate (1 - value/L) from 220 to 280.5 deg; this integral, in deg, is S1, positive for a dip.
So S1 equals 0.9 deg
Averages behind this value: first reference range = 2.76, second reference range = 2.73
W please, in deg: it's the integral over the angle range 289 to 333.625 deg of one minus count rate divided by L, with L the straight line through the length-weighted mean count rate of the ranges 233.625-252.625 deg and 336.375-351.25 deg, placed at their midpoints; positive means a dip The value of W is -1.1 deg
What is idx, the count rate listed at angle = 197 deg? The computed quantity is 2.87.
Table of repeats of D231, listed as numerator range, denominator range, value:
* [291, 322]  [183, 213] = 0.97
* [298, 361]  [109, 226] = 1.14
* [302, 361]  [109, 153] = 1.27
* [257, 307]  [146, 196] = 1.19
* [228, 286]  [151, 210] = 1.11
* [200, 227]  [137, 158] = 1.58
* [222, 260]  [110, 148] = 1.25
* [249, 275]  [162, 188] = 1.09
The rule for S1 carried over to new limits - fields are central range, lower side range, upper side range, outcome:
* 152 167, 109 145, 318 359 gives 3.75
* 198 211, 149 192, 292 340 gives -2.51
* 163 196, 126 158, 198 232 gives -4.41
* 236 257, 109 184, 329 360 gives -2.21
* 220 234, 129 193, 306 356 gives -2.45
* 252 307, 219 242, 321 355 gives 0.03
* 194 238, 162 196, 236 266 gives -2.51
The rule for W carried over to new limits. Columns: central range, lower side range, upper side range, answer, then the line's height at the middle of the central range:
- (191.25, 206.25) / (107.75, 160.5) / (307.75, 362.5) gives -3.7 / 2.26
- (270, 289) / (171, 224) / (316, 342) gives 0.2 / 2.74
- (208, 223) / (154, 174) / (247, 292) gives -2.9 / 2.31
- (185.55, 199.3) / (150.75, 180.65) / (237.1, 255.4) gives -3.1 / 2.27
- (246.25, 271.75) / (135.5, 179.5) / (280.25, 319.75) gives -2.2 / 2.49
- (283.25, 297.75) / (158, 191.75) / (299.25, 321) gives -0.1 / 2.66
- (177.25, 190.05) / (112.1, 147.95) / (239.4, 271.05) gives -2.1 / 2.36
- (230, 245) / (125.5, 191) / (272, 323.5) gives -1.4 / 2.43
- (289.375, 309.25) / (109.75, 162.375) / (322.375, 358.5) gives -1.0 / 2.55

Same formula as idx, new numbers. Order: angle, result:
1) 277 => 2.742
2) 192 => 2.757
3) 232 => 2.72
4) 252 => 2.664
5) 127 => 1.937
